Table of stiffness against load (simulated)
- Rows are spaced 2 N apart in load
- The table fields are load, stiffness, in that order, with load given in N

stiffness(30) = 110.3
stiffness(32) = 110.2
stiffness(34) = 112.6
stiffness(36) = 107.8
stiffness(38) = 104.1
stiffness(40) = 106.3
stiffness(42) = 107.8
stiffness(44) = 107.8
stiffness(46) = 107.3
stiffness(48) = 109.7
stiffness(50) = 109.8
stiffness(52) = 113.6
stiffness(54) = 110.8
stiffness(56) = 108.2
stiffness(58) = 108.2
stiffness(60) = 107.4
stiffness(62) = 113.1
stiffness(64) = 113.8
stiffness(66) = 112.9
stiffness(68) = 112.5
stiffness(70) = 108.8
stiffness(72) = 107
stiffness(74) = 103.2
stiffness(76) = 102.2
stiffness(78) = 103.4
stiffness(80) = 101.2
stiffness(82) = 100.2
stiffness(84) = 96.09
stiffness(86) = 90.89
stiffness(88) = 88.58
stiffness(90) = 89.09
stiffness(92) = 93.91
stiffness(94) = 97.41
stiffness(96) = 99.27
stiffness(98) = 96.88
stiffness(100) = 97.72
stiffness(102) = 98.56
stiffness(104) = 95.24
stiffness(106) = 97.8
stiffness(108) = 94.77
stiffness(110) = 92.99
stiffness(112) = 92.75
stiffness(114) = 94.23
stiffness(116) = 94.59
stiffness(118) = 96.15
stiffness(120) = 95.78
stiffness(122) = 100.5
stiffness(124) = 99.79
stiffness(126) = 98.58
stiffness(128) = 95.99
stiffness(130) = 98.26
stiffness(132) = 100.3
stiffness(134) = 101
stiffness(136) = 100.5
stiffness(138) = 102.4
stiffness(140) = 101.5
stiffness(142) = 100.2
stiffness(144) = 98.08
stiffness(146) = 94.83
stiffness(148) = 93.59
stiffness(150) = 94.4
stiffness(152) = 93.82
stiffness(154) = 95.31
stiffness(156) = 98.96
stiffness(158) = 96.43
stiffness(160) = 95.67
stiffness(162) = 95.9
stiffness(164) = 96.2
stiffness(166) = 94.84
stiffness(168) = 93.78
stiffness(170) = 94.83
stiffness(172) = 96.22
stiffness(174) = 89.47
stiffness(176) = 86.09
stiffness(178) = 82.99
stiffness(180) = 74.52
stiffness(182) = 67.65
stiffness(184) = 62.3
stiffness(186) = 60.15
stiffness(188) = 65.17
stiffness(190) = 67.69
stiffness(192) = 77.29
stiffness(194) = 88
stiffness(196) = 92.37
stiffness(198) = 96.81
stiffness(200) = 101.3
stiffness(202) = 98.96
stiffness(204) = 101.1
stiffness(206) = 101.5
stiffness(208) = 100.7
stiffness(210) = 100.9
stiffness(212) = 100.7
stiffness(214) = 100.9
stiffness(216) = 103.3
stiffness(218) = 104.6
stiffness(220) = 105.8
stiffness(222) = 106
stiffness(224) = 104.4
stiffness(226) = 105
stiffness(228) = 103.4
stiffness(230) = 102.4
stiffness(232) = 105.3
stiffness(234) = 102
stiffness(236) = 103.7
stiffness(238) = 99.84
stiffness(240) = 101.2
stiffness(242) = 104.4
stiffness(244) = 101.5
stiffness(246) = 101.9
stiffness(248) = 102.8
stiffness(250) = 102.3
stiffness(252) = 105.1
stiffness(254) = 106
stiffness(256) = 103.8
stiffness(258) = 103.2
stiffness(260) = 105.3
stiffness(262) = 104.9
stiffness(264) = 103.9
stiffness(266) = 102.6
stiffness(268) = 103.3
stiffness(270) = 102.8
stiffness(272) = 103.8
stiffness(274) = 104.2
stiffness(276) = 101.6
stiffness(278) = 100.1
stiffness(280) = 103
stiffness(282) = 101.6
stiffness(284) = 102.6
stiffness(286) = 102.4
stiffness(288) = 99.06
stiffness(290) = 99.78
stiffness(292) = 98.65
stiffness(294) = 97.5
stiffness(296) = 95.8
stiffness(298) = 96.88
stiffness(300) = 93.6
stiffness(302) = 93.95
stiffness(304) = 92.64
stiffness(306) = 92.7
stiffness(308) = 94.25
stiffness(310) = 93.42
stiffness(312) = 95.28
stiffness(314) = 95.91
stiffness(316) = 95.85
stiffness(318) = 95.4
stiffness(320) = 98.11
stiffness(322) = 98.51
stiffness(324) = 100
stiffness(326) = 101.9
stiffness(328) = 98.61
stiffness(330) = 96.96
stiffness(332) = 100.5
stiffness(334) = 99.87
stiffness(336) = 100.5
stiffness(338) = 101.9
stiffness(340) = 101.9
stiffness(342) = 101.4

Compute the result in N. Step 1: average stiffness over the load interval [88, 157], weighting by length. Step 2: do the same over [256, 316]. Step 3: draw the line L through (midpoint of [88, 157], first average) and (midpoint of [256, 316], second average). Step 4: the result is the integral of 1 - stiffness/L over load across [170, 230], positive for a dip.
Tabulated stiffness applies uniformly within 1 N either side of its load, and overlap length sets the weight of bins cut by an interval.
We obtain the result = 4.1 N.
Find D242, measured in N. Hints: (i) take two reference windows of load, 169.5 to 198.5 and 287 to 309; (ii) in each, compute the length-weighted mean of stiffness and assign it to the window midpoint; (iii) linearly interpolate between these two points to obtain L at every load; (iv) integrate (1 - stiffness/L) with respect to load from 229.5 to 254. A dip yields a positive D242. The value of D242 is -4.2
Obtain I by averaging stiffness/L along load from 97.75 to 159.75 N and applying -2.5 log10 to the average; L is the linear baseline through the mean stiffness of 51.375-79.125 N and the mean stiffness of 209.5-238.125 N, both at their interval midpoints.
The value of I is 0.10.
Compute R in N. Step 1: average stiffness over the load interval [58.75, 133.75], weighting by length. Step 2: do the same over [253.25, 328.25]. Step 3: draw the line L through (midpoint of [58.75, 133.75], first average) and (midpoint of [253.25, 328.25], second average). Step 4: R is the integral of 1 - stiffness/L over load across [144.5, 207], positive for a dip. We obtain 6.8 N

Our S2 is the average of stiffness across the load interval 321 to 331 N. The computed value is 99.2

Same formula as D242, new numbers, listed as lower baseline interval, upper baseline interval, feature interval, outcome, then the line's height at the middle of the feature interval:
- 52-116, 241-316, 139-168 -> 1.3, 101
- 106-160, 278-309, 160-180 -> 1.2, 97.3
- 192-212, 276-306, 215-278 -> -3.8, 97.7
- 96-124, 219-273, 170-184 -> 2.5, 99.9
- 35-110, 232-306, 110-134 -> 1.3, 103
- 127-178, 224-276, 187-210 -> 2.1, 99.5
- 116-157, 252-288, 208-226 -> -0.4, 101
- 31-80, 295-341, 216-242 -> -0.7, 101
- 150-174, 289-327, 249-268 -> -1.6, 96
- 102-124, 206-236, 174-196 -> 5.7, 101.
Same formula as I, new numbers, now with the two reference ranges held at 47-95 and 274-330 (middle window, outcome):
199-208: 0.00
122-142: 0.03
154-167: 0.06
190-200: 0.15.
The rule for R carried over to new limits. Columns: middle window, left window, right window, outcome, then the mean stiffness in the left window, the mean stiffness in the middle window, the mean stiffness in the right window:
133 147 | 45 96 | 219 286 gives 0.6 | 104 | 99.8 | 103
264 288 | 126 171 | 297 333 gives -1.5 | 97.2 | 102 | 96.4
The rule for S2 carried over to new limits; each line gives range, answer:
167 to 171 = 94.3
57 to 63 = 110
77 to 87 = 98.4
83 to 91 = 91.2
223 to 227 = 105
